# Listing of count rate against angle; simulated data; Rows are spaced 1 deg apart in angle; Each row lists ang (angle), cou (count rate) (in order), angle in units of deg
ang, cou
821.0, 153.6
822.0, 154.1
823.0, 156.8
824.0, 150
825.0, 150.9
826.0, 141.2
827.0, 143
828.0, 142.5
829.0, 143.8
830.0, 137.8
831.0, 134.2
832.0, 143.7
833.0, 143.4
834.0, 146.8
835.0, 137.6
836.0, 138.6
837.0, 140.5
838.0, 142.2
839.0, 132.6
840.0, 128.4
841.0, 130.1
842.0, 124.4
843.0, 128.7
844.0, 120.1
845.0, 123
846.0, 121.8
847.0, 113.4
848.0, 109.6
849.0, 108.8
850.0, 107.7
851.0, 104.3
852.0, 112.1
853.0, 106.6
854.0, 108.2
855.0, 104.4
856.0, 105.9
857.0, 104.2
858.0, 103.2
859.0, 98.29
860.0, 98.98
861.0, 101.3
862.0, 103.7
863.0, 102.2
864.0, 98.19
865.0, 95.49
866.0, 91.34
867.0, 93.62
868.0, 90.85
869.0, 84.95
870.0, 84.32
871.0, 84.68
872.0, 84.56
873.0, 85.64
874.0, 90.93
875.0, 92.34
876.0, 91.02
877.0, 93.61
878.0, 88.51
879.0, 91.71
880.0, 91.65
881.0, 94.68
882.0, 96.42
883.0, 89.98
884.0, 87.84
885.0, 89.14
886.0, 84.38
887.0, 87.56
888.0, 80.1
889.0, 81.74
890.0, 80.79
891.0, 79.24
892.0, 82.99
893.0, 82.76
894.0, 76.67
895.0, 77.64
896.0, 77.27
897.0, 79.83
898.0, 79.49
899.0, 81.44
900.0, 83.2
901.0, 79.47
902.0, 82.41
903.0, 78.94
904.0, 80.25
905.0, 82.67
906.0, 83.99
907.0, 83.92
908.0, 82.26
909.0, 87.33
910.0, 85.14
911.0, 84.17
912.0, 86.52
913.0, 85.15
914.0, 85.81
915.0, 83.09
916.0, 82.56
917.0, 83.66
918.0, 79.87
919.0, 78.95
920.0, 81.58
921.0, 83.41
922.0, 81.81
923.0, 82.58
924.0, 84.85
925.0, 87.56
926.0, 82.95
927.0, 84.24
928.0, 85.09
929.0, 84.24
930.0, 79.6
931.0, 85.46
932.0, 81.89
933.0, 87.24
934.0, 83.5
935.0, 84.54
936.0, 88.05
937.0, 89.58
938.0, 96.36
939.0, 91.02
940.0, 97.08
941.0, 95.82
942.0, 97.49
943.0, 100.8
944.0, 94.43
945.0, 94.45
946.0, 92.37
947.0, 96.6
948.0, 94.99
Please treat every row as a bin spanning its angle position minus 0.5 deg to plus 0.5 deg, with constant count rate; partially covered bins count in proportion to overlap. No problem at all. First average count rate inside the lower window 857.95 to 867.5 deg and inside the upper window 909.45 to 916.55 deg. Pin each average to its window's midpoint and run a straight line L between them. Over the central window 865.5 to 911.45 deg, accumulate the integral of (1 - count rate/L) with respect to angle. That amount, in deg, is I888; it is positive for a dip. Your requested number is 3.0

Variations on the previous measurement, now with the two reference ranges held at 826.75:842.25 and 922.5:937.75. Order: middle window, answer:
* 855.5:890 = 7.28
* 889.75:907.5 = 3.76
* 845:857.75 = 1.93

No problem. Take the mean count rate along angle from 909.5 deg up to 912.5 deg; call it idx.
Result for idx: 85.3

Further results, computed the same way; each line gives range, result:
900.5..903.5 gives 80.3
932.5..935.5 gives 85.1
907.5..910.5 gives 84.9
